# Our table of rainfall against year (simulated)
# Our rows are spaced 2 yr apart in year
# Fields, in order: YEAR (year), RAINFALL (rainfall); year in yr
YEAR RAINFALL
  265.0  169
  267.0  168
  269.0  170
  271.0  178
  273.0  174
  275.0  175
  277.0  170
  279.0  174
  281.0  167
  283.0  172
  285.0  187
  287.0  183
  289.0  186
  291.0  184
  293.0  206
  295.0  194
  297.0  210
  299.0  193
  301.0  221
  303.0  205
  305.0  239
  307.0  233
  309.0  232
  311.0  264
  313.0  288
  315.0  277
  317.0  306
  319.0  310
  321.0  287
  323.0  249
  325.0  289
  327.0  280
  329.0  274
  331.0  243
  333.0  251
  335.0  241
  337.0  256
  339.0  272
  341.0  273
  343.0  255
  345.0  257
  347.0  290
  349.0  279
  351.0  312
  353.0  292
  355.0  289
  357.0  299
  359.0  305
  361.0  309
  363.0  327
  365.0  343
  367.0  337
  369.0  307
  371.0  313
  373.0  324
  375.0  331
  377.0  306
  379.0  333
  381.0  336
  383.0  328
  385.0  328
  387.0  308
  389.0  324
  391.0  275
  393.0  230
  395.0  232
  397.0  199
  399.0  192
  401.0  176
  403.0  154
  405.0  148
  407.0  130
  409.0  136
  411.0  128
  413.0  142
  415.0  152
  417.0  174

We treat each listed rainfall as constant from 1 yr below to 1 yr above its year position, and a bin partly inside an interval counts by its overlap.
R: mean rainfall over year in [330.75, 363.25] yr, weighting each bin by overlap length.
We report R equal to 279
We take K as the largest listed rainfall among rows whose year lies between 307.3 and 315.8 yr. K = 288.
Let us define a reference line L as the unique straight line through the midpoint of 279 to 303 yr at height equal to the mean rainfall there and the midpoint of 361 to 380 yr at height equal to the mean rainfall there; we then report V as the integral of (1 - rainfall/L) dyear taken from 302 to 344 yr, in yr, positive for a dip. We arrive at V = -3.4 yr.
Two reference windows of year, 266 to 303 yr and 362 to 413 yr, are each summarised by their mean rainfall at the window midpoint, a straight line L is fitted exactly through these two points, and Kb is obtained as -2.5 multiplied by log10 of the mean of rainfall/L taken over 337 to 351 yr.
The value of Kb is -0.20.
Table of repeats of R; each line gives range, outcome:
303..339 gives 264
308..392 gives 293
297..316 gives 238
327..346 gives 259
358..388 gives 322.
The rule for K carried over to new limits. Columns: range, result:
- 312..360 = 312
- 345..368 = 343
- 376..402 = 336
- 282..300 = 210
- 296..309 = 239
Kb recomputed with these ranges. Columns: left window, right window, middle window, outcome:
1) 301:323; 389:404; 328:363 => -0.15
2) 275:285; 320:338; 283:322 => -0.07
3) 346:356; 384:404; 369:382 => -0.22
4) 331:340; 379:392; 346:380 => -0.08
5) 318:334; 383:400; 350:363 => -0.13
